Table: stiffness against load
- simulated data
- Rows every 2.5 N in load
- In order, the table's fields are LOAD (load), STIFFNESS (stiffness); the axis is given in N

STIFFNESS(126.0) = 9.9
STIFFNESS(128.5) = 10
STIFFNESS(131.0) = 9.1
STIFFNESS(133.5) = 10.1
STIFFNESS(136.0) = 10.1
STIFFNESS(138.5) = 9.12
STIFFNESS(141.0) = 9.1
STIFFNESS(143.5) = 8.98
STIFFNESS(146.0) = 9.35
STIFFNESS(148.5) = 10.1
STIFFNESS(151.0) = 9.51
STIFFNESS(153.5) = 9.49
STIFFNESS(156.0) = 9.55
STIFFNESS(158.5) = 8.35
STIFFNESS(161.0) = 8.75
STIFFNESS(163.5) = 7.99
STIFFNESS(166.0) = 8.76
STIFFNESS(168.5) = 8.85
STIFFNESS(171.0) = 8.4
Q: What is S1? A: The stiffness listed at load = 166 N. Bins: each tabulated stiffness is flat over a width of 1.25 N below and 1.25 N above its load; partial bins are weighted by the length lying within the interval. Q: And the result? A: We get 8.76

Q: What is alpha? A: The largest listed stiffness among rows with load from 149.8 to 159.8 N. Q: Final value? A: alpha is 9.55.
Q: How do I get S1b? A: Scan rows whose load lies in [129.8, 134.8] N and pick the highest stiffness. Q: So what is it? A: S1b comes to 10.1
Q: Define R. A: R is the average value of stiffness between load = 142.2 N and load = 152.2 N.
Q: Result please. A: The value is 9.48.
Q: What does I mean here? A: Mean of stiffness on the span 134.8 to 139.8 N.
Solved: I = 9.6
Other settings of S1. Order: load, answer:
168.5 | 8.85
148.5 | 10.1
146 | 9.35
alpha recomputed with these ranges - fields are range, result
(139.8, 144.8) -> 9.1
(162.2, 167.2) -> 8.76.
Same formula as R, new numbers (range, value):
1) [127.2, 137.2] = 9.82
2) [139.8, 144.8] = 9.04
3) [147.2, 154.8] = 9.7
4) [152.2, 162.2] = 9.04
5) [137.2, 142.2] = 9.12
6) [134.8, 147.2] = 9.33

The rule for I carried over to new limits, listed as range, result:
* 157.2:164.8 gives 8.37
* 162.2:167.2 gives 8.37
